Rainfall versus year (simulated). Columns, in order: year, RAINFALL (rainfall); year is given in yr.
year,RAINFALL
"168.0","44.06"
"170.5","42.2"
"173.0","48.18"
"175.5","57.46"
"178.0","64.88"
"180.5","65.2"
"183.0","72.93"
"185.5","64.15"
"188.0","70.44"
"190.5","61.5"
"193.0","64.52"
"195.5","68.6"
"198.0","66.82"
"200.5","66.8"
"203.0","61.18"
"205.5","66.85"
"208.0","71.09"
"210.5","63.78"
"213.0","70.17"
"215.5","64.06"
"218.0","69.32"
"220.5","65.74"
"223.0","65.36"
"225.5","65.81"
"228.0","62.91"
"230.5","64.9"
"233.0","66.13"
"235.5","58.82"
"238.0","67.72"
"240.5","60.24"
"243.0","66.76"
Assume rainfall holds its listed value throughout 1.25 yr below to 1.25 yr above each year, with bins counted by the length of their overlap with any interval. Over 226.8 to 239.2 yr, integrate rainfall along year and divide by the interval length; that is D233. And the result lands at 64.1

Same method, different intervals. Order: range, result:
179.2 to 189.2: 68.2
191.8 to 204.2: 65.6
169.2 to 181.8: 55.6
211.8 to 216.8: 67.1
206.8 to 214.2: 68.3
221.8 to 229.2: 64.7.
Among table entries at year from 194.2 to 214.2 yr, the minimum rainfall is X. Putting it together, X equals 61.18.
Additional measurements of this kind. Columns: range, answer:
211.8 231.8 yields 62.91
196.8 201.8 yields 66.8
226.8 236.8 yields 58.82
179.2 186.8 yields 64.15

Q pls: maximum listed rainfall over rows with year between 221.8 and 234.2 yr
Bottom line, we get 66.13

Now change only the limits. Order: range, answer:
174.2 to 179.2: 64.88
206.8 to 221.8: 71.09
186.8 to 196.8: 70.44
